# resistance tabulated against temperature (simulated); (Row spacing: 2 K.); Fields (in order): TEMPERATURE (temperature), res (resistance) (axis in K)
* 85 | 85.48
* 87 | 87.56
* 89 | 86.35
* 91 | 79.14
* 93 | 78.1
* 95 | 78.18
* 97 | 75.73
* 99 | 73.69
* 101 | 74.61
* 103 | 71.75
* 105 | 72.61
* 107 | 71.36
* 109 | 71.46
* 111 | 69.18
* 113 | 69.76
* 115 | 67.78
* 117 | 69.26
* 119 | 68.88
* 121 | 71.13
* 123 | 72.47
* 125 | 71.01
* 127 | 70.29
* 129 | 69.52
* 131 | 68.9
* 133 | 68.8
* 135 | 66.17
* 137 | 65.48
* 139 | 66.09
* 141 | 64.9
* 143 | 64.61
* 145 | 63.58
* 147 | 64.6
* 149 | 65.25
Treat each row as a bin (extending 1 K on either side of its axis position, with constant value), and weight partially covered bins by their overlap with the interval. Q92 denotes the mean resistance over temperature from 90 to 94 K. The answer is 78.6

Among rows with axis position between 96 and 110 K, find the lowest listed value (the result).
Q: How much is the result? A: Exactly 71.36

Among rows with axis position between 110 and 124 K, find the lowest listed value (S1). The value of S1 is 67.78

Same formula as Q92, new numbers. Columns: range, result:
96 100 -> 74.7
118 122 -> 70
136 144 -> 65.3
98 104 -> 73.4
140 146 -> 64.4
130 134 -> 68.8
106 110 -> 71.4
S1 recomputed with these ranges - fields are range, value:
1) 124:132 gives 68.9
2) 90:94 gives 78.1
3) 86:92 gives 79.14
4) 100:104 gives 71.75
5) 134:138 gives 65.48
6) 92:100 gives 73.69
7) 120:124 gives 71.13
